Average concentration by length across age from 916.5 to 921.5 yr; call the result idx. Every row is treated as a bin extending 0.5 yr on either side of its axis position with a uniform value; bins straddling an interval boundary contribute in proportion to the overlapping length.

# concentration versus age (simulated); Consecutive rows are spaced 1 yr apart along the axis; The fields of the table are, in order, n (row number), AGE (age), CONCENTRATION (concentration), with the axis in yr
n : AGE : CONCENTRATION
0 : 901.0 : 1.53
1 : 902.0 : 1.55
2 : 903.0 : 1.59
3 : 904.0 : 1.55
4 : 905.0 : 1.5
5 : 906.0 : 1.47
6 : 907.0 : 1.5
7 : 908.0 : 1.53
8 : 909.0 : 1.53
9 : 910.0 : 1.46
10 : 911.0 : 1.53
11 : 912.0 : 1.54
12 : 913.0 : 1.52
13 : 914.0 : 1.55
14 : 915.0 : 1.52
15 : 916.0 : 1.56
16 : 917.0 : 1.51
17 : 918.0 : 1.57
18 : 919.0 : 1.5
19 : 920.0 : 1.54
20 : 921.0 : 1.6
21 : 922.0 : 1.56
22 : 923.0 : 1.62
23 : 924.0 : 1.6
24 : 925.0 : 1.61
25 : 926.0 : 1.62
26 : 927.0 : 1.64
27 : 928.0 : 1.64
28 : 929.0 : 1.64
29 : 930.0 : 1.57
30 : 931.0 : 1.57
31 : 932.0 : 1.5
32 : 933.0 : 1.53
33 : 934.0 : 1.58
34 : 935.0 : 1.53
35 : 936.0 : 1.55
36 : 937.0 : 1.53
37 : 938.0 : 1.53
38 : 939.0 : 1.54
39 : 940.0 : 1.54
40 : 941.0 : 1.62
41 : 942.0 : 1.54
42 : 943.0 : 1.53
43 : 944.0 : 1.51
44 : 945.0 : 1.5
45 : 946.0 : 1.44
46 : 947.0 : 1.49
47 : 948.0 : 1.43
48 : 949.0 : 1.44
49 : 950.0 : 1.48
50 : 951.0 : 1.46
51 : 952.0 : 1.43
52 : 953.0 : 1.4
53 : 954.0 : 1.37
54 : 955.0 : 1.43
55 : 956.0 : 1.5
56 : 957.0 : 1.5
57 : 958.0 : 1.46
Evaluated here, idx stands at 1.54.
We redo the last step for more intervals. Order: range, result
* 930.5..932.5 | 1.54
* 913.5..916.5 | 1.54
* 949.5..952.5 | 1.46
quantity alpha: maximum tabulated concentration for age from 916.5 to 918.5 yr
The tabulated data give 1.57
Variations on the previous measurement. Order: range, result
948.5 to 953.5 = 1.48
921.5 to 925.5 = 1.62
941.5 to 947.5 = 1.54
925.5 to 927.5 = 1.64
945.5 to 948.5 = 1.49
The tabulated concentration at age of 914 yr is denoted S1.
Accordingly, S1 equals 1.55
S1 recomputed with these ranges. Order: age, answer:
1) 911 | 1.53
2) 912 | 1.54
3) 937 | 1.53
